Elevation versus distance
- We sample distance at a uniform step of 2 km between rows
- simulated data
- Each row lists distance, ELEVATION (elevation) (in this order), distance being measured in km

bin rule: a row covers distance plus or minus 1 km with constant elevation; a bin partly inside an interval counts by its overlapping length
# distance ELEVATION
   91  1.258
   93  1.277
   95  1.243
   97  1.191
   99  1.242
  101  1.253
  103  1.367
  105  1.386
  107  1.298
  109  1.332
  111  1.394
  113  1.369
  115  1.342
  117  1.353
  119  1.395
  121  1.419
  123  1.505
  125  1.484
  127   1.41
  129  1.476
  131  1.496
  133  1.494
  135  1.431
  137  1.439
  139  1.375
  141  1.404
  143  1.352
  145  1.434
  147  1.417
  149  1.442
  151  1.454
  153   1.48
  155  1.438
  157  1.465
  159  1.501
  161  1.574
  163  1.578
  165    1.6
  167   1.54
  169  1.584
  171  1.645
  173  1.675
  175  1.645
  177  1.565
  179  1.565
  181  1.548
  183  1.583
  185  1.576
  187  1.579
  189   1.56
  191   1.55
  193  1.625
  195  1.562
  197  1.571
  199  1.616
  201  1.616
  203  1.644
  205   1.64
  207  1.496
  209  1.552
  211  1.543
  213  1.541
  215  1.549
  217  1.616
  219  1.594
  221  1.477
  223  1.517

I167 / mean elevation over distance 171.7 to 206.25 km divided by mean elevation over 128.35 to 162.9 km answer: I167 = 1.10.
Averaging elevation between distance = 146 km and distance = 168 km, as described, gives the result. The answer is 1.5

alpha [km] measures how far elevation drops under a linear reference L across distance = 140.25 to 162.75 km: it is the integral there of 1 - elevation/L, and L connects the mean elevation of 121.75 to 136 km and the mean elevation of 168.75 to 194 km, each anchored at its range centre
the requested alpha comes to 1.0 km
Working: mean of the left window 1.47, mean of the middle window 1.46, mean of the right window 1.59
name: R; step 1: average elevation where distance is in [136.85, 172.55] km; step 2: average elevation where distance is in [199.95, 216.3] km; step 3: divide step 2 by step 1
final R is 1.06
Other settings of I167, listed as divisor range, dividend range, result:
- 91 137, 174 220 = 1.15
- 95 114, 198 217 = 1.20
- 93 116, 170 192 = 1.21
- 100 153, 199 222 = 1.12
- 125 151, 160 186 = 1.11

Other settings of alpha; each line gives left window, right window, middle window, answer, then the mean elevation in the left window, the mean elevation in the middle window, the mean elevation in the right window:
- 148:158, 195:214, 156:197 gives -1.7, 1.46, 1.58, 1.58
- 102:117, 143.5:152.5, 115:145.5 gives -0.7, 1.36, 1.43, 1.43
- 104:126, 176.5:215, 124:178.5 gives -0.9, 1.39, 1.5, 1.57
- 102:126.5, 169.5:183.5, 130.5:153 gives 0.8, 1.39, 1.43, 1.6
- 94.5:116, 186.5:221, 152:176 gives -1.5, 1.31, 1.56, 1.58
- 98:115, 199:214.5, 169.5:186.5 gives -1.0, 1.33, 1.6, 1.58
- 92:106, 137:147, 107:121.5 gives -0.5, 1.28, 1.37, 1.4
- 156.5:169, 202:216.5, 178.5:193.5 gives -0.1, 1.55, 1.57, 1.57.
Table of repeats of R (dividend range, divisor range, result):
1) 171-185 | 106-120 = 1.18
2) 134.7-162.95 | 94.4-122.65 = 1.09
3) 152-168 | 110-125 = 1.09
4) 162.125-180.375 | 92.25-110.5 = 1.24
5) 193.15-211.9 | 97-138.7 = 1.14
